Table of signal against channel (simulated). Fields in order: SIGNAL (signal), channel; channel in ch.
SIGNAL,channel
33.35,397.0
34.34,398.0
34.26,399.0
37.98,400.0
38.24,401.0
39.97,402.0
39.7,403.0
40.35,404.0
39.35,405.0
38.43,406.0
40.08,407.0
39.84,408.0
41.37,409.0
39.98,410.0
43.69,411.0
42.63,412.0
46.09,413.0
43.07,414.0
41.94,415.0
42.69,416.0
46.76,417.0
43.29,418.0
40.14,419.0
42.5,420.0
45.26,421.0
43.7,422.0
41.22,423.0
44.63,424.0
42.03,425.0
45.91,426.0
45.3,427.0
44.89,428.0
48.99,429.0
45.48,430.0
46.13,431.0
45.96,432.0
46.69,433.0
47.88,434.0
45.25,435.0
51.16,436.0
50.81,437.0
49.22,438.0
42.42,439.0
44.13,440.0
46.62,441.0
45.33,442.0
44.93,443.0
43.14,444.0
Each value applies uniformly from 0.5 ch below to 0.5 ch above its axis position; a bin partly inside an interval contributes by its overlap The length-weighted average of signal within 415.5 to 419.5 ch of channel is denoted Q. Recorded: 43.2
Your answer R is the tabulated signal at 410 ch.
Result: 39.98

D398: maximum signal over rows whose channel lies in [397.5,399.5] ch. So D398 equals 34.34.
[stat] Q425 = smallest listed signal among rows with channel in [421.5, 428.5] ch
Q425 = 41.22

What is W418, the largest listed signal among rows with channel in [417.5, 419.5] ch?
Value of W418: 43.29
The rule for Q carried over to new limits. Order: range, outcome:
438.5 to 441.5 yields 44.4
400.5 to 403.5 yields 39.3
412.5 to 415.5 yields 43.7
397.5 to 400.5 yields 35.5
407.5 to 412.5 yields 41.5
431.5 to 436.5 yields 47.4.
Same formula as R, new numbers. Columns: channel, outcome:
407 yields 40.08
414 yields 43.07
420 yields 42.5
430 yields 45.48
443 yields 44.93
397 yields 33.35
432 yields 45.96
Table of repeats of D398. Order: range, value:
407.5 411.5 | 43.69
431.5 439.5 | 51.16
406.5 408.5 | 40.08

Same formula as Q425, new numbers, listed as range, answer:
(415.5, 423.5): 40.14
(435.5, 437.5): 50.81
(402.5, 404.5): 39.7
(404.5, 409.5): 38.43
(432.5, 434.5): 46.69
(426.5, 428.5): 44.89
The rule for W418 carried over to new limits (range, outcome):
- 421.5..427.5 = 45.91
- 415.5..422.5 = 46.76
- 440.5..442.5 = 46.62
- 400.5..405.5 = 40.35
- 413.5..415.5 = 43.07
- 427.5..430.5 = 48.99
